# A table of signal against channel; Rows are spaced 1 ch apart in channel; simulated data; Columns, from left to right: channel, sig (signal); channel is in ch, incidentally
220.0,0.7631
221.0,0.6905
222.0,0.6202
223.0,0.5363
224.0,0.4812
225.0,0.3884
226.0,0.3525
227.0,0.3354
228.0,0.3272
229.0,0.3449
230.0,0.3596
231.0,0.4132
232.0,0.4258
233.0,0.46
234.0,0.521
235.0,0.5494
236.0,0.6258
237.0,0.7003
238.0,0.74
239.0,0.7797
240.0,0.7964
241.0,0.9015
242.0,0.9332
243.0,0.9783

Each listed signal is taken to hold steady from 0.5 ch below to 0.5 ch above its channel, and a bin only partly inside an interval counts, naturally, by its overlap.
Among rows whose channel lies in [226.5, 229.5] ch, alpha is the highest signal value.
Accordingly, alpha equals 0.3449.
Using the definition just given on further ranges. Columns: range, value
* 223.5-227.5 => 0.4812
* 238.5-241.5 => 0.9015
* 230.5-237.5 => 0.7003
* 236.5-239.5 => 0.7797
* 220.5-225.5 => 0.6905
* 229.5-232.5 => 0.4258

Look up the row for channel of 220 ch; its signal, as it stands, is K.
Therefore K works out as 0.7631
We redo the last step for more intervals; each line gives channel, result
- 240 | 0.7964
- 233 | 0.46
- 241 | 0.9015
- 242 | 0.9332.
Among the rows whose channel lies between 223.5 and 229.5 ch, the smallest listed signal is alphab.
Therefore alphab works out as 0.3272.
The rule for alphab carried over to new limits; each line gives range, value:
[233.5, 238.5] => 0.521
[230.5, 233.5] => 0.4132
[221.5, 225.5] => 0.3884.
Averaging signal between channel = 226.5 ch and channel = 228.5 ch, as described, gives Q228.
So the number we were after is 0.331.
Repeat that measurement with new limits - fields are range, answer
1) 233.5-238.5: 0.627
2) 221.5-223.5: 0.578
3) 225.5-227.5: 0.344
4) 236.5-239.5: 0.74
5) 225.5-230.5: 0.344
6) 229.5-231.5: 0.386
